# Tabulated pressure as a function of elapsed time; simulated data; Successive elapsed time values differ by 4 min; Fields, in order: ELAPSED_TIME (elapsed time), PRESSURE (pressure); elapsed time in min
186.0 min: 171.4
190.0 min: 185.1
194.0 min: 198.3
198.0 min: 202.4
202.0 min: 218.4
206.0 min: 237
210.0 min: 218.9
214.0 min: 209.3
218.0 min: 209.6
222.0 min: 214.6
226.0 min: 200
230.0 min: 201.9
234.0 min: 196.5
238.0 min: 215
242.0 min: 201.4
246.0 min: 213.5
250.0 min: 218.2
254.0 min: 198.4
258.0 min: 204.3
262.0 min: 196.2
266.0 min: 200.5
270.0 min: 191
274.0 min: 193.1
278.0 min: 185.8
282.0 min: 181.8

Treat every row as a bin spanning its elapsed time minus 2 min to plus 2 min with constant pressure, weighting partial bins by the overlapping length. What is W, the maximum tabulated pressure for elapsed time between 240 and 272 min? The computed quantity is 218.2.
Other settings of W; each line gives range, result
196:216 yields 237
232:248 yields 215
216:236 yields 214.6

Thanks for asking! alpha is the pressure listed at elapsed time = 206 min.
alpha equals 237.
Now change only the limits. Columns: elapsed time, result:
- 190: 185.1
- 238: 215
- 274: 193.1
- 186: 171.4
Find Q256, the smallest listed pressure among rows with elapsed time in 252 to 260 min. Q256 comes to 198.4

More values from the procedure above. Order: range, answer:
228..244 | 196.5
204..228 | 200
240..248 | 201.4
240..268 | 196.2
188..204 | 185.1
